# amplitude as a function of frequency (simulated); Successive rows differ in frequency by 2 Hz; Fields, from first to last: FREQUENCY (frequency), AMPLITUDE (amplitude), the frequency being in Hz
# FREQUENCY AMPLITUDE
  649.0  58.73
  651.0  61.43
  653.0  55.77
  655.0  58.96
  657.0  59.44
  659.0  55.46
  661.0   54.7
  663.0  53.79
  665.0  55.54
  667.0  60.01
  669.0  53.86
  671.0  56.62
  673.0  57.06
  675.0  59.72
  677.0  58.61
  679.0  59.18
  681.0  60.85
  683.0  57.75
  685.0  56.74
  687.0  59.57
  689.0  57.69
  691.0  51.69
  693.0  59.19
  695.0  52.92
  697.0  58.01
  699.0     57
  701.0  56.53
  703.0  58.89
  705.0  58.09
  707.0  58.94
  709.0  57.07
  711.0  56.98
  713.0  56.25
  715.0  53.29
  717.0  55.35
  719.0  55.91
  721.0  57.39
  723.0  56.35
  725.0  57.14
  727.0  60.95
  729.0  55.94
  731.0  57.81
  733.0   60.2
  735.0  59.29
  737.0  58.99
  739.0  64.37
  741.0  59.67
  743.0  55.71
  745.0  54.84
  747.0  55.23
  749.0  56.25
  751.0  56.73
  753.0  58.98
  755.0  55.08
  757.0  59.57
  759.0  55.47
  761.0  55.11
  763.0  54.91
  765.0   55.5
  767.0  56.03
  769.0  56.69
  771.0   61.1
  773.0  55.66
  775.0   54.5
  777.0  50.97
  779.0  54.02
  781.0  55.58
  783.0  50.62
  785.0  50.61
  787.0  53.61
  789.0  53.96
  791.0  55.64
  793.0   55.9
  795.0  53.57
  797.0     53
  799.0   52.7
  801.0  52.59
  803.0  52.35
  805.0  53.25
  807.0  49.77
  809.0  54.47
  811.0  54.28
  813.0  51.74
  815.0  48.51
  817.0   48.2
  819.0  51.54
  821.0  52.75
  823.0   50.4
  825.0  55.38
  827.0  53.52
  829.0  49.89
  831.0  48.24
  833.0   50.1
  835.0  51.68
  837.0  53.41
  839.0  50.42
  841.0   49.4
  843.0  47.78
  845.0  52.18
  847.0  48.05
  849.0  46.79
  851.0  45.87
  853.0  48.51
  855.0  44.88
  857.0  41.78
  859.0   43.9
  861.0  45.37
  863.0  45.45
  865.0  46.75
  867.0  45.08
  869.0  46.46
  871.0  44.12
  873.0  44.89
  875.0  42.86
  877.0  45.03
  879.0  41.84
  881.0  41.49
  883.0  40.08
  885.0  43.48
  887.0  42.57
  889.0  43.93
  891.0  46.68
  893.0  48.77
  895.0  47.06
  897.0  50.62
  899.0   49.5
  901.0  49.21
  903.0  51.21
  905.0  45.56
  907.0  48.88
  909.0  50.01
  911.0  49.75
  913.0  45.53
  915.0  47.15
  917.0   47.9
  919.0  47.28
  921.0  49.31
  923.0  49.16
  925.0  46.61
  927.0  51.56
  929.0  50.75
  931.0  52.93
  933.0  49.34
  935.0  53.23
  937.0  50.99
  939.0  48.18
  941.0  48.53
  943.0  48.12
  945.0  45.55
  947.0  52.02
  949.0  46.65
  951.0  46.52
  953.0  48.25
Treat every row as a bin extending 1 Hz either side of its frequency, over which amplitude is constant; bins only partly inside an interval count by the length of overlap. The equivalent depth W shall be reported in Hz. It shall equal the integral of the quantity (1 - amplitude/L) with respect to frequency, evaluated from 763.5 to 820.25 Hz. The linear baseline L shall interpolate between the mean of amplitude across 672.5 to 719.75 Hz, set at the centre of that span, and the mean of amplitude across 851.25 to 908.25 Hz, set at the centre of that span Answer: -2.53 Hz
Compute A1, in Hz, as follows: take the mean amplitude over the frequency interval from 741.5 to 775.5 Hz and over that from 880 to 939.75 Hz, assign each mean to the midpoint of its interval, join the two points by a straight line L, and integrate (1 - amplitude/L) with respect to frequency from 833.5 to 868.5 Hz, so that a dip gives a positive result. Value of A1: 2.6 Hz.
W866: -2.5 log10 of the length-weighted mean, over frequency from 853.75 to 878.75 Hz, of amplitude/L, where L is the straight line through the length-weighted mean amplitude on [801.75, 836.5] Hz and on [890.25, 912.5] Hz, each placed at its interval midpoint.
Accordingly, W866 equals 0.122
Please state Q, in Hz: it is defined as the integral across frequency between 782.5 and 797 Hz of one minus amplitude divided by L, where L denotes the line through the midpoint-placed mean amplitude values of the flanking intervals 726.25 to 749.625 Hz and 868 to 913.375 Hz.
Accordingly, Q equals 0.2 Hz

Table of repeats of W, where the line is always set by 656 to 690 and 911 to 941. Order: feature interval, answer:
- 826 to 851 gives 1.0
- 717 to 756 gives -1.6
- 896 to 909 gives 0.2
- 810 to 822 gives 0.4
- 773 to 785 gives 0.2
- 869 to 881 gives 1.7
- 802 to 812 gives 0.1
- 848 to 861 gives 1.6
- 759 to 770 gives -0.2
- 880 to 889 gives 1.5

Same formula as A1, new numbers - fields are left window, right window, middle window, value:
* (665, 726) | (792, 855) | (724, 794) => -2.9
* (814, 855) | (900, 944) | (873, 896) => 2.6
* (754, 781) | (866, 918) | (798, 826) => 0.2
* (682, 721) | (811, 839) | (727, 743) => -1.2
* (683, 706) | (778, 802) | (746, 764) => -0.5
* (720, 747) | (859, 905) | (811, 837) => -0.4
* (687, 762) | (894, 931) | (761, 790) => 0.2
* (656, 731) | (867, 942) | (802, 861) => 1.0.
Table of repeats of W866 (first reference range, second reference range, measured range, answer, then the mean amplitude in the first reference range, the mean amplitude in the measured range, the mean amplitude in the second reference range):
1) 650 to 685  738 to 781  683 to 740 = -0.01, 57.5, 57.5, 56.5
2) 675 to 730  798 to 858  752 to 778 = -0.05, 57.2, 56.1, 50.3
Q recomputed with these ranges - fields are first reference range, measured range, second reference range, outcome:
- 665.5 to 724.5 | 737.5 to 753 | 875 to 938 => -0.8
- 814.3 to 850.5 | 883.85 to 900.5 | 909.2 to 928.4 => 0.8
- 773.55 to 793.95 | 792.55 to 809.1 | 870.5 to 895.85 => -0.3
